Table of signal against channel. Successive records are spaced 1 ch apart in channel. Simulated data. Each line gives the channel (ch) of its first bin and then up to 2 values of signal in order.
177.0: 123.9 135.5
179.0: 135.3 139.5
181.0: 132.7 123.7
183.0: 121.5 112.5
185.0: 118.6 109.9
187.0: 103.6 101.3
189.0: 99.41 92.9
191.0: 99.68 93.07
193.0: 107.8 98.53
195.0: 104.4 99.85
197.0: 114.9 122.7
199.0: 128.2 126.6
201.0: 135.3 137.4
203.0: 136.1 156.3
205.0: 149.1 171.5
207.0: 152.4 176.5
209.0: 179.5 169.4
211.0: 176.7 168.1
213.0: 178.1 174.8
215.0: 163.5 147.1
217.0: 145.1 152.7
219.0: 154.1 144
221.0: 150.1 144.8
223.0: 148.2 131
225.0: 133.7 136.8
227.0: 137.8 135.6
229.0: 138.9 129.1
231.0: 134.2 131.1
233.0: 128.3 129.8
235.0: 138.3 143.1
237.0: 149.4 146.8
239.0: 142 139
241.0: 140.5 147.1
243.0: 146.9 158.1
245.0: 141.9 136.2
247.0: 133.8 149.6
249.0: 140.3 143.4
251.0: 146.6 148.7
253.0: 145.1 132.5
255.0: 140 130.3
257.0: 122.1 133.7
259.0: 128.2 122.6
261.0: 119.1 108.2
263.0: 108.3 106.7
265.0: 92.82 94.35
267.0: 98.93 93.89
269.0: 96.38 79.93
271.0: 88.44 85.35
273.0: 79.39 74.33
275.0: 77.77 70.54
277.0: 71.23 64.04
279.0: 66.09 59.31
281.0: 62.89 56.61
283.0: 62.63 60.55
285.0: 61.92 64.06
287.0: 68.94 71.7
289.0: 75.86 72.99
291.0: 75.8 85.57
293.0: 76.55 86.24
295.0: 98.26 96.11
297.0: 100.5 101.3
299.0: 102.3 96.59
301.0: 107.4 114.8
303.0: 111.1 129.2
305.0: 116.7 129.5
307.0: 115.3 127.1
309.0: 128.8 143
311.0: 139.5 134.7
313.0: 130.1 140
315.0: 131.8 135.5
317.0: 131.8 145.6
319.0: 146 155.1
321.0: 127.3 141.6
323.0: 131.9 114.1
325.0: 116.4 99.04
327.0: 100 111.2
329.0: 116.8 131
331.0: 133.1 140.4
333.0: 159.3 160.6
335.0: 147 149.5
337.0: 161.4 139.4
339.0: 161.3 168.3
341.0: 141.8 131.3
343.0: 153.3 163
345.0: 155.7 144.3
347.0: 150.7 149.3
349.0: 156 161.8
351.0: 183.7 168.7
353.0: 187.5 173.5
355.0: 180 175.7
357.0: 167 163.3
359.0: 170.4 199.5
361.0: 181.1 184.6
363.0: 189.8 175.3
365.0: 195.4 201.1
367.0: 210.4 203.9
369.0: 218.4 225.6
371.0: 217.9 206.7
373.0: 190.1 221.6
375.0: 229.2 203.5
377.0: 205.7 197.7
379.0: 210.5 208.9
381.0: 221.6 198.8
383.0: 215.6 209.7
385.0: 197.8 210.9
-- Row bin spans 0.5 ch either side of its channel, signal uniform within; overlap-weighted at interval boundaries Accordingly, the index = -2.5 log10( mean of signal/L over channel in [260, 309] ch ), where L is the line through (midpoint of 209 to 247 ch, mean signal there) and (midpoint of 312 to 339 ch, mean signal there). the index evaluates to 0.48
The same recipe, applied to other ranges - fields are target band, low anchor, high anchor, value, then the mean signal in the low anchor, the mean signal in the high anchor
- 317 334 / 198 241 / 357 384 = 0.381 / 147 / 201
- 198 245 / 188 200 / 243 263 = -0.228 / 106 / 135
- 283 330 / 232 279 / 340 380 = 0.351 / 119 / 183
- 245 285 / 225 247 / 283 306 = 0.134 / 139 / 90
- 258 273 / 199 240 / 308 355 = 0.390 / 148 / 144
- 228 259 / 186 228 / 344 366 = 0.050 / 137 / 173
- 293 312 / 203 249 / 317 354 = 0.275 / 148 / 145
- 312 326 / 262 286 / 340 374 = -0.004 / 79.1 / 179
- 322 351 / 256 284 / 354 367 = 0.121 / 90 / 183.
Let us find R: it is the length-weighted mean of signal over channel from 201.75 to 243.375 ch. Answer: 149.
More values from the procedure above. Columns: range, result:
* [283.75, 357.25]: 128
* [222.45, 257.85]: 139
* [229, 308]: 108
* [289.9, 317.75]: 114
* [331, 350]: 152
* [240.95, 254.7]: 144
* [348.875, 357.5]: 173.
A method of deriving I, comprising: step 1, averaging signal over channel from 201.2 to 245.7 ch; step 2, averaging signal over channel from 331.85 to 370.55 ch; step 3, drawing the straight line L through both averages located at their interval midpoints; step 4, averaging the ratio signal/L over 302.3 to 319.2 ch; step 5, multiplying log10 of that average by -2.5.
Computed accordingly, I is 0.242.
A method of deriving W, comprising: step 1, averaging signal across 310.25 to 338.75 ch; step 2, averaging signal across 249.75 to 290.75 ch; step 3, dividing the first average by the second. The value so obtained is 1.43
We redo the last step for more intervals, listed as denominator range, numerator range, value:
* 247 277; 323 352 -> 1.28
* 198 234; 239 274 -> 0.83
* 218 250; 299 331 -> 0.89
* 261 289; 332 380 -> 2.25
